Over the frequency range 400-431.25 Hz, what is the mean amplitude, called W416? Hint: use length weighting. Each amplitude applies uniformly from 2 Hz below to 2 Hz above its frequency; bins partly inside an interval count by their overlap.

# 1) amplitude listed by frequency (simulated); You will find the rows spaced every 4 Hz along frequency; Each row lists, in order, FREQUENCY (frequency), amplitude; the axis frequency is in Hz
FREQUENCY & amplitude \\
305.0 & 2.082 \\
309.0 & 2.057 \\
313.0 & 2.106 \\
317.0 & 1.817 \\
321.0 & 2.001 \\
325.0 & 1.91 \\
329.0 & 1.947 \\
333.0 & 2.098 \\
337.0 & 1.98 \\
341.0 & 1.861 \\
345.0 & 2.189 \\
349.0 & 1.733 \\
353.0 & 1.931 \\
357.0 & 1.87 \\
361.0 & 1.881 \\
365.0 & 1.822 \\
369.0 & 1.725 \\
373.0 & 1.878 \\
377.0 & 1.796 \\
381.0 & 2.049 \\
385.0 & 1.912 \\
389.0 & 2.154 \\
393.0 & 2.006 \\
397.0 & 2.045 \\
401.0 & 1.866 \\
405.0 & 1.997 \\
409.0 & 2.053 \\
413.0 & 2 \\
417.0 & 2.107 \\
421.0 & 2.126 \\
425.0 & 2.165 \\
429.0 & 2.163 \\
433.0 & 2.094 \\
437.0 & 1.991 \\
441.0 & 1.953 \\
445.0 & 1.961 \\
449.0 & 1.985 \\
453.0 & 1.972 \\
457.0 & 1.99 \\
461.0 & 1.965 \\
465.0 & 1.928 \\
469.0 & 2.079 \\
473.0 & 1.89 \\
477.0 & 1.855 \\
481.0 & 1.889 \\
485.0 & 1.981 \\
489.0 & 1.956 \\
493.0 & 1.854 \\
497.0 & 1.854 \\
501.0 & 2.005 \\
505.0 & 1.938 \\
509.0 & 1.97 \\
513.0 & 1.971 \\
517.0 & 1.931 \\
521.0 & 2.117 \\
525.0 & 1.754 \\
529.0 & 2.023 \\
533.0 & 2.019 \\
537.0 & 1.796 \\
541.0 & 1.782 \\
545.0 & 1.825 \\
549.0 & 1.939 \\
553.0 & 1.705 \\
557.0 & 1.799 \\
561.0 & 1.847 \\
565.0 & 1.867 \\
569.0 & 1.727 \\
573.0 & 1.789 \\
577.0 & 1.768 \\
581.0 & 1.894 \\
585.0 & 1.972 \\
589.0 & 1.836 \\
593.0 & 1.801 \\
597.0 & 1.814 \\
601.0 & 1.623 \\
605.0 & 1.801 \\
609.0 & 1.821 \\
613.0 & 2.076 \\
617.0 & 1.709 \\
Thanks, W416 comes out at 2.07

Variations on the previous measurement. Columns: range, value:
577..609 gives 1.82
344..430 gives 1.97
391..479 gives 2.01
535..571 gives 1.81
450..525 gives 1.95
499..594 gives 1.88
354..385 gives 1.87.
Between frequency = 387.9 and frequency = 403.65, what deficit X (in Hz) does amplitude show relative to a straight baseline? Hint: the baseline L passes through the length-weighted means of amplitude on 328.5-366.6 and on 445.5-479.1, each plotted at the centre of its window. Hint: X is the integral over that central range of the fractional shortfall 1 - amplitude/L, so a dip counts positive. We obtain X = -0.5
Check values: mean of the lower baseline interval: 1.93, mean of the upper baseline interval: 1.96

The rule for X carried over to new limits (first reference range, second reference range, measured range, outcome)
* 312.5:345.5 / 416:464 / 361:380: 1.6 Hz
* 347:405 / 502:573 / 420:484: -3.5 Hz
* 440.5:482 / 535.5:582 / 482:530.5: -1.5 Hz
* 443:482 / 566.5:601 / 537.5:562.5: 0.5 Hz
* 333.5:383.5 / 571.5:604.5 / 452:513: -3.0 Hz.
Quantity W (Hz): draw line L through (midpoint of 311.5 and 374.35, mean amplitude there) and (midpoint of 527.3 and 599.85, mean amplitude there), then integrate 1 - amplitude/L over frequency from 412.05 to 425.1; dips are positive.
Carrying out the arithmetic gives -1.4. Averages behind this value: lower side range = 1.92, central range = 2.1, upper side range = 1.84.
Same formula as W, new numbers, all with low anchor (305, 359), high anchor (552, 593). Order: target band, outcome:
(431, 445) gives -0.8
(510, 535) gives -1.6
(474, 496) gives -0.3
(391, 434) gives -3.1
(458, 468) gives -0.4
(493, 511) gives -0.7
